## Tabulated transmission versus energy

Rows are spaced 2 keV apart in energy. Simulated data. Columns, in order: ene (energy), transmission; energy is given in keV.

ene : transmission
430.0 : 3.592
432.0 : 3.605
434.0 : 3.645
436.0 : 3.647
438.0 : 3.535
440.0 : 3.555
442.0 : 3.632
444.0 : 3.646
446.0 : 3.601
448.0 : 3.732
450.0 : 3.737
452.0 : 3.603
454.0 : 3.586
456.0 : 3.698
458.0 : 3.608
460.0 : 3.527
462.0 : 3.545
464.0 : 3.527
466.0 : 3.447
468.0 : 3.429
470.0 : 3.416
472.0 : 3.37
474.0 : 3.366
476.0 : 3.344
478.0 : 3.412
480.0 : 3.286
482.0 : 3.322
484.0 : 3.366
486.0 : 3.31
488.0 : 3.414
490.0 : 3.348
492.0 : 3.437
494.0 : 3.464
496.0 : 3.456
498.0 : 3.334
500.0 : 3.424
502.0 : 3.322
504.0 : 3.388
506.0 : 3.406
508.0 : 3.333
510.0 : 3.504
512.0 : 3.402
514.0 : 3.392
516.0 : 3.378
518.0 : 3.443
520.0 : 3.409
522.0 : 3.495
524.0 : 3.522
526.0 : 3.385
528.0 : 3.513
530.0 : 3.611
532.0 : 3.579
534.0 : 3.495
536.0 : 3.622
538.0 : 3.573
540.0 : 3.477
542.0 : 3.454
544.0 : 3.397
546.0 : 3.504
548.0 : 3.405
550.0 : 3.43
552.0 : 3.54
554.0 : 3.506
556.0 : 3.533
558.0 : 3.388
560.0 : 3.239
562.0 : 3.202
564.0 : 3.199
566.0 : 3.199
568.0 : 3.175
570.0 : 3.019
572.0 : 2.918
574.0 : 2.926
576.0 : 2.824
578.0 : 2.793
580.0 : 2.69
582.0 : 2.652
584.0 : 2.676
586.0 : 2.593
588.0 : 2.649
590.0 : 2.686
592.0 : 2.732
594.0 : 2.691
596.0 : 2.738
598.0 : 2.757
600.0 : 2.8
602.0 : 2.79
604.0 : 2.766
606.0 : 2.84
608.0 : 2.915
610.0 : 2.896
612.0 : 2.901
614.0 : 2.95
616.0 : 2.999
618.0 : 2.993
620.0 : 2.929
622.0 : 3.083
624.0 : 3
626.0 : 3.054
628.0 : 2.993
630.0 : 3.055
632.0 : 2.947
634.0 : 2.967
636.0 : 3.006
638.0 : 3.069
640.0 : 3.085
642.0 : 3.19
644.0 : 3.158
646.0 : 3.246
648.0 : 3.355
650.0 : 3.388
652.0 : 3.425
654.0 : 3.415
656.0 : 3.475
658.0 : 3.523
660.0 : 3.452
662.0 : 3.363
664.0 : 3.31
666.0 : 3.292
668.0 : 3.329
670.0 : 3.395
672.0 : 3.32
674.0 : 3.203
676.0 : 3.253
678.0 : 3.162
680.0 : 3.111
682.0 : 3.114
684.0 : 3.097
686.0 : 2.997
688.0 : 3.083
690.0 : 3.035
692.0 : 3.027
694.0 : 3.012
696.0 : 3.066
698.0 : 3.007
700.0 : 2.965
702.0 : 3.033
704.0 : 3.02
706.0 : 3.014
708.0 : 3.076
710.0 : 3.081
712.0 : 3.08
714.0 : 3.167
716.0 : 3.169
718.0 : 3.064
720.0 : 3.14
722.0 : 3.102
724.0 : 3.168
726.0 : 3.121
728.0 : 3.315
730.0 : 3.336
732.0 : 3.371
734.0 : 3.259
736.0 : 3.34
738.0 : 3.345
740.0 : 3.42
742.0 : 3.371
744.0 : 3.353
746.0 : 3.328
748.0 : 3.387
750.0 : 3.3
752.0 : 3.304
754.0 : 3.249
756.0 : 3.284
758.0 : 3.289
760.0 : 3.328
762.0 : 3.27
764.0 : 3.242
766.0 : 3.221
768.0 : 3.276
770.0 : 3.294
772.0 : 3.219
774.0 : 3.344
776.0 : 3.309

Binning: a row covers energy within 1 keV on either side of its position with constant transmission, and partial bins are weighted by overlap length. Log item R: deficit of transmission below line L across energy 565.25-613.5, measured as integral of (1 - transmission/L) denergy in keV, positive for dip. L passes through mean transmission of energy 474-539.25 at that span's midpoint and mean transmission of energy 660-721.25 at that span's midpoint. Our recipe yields 7.02 keV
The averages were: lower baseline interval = 3.43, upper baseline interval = 3.14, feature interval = 2.82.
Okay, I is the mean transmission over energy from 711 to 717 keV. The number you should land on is 3.14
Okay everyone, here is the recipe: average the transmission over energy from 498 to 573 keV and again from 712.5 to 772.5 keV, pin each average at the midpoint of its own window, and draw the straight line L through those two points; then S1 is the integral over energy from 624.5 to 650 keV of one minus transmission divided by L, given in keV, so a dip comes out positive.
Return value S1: 1.76 keV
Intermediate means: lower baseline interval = 3.4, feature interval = 3.1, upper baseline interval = 3.27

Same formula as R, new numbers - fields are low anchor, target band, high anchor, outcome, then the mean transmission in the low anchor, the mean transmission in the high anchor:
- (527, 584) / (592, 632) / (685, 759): 4.2 keV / 3.27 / 3.18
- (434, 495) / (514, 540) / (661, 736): -0.7 keV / 3.5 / 3.16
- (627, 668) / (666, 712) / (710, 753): 1.9 keV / 3.24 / 3.25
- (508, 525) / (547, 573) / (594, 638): -0.6 keV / 3.44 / 2.92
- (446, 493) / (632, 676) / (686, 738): -0.9 keV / 3.47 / 3.12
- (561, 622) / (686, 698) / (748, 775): 0.3 keV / 2.87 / 3.28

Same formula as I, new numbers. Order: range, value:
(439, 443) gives 3.59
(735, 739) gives 3.34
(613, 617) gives 2.97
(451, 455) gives 3.59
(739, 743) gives 3.4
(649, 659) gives 3.45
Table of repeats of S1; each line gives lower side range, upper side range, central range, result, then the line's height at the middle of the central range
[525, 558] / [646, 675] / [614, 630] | 1.90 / 3.41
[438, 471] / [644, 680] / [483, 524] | 1.37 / 3.52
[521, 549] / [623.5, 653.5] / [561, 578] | 1.70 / 3.38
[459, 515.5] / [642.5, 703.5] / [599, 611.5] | 1.71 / 3.29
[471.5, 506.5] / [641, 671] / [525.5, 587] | 2.30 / 3.37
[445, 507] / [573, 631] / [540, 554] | -1.58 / 3.11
